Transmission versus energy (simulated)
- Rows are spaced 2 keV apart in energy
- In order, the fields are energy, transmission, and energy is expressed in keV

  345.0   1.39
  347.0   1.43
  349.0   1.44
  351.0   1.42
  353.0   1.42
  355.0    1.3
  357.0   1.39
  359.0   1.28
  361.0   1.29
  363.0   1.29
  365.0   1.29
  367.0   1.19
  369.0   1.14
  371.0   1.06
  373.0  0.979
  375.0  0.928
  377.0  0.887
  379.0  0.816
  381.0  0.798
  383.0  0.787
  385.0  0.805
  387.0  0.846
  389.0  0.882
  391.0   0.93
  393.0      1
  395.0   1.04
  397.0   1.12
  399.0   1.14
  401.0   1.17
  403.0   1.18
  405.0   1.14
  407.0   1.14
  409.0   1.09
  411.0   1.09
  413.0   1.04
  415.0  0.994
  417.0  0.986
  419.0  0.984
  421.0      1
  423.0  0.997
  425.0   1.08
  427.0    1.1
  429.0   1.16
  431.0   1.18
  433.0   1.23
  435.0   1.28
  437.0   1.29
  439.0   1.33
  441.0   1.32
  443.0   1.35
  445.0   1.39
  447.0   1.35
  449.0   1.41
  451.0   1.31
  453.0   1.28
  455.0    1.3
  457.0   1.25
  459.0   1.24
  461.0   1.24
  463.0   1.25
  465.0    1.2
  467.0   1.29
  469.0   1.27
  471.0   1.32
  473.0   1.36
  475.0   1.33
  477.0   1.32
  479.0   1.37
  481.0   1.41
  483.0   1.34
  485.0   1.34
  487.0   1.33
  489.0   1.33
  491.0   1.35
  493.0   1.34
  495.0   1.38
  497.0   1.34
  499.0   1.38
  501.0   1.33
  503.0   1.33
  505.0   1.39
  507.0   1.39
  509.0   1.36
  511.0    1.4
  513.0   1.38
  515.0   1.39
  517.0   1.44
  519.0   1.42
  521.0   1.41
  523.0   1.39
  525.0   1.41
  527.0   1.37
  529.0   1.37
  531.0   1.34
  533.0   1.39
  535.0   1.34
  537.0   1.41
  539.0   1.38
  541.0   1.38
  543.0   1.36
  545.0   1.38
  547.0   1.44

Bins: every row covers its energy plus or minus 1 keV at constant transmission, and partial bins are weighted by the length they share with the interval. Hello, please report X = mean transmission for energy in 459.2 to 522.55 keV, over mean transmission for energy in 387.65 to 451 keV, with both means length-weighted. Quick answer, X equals 1.18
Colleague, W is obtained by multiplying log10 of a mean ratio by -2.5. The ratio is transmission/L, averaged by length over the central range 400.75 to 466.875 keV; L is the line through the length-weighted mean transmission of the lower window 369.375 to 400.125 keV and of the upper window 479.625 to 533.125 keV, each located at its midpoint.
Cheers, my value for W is -0.07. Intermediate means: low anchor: 0.94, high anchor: 1.37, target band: 1.19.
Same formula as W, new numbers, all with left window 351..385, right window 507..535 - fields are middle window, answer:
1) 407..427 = 0.159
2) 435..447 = -0.073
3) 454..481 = 0.001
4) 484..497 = -0.009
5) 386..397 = 0.208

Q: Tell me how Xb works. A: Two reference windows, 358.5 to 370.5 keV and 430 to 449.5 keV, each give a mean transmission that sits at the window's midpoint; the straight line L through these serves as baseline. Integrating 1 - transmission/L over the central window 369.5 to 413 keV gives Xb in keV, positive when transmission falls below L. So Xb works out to 9.3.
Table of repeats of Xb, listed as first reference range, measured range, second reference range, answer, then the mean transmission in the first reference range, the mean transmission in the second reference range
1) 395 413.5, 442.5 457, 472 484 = -0.8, 1.12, 1.36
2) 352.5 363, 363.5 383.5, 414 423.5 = 3.9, 1.33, 0.992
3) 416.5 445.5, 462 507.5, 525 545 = -1.9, 1.18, 1.37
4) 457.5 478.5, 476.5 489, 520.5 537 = -0.4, 1.28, 1.38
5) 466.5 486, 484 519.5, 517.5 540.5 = -0.2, 1.34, 1.39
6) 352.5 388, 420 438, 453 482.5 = 1.0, 1.08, 1.3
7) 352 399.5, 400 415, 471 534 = 0.4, 1.07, 1.37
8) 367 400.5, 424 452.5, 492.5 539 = -3.5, 0.958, 1.38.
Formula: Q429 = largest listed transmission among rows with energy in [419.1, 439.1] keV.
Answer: 1.33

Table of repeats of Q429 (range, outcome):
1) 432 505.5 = 1.41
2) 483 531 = 1.44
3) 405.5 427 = 1.14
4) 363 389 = 1.29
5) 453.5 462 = 1.3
